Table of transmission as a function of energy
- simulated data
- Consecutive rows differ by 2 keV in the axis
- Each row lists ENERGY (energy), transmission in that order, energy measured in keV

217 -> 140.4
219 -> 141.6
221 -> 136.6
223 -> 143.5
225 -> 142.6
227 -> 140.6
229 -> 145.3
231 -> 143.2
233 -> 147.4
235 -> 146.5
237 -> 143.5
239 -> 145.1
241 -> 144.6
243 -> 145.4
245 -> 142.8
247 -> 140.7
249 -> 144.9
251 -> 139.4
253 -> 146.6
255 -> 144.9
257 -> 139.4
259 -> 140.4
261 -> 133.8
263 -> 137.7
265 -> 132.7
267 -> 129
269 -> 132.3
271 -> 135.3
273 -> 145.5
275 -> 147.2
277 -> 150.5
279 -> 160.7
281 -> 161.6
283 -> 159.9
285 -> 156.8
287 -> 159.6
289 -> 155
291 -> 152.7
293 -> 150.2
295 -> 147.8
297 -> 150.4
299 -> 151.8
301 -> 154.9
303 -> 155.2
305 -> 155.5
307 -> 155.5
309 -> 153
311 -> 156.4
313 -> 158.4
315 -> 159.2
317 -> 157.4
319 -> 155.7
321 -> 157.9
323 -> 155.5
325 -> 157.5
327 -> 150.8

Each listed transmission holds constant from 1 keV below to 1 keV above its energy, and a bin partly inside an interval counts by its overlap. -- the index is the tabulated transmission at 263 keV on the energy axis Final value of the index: 137.7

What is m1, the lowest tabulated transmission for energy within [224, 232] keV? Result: 140.6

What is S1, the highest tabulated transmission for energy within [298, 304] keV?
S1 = 155.2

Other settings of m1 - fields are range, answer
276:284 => 150.5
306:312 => 153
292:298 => 147.8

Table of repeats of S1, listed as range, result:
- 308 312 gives 156.4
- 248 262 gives 146.6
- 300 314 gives 158.4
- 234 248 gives 146.5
